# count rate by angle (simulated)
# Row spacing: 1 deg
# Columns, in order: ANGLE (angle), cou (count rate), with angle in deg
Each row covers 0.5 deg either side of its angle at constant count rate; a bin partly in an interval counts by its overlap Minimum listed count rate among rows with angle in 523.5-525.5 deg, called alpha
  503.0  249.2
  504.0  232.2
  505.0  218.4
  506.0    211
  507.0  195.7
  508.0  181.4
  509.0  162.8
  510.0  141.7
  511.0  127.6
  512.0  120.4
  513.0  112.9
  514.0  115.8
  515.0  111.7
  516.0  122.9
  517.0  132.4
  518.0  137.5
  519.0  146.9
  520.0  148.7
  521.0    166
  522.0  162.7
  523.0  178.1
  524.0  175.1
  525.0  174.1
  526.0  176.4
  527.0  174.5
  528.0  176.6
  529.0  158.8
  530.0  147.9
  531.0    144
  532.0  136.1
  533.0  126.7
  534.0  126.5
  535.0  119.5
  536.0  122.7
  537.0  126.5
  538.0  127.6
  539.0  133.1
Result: 174.1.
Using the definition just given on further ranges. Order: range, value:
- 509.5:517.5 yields 111.7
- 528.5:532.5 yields 136.1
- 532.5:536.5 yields 119.5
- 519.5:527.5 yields 148.7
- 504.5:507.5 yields 195.7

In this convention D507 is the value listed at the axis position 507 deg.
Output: 195.7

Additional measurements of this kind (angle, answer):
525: 174.1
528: 176.6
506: 211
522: 162.7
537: 126.5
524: 175.1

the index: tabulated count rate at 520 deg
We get 148.7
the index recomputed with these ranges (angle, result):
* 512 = 120.4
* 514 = 115.8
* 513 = 112.9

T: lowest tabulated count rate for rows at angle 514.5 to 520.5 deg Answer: 111.7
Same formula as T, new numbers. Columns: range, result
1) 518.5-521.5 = 146.9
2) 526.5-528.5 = 174.5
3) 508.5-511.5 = 127.6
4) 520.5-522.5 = 162.7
